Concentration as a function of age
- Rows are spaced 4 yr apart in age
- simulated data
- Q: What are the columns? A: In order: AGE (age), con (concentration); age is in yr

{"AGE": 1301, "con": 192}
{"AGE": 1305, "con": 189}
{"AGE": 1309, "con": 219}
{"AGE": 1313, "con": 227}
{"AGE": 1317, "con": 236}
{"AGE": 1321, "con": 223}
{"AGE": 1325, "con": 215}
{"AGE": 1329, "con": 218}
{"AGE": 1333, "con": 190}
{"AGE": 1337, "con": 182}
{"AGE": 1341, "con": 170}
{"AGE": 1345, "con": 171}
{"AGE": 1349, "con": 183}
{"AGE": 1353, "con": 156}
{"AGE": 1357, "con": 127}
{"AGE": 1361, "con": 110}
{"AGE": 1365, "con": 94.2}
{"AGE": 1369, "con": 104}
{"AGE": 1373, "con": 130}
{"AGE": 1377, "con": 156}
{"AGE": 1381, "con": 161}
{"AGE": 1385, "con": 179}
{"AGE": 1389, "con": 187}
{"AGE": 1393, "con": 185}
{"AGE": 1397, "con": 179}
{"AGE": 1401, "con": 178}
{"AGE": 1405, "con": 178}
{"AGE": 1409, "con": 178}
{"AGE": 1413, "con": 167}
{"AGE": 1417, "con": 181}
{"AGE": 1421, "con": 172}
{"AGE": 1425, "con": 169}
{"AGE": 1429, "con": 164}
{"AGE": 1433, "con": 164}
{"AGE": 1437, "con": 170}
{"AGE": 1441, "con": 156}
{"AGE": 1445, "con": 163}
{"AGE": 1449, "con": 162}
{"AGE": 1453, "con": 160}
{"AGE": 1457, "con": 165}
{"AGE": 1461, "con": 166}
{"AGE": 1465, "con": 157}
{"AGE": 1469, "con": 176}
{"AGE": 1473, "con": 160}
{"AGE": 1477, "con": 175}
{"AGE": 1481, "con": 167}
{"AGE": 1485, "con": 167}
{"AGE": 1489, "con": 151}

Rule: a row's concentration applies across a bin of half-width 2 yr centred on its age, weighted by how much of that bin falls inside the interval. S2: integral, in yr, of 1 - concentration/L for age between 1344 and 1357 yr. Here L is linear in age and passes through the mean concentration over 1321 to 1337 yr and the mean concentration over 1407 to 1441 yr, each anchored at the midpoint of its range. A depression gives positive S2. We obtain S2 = 2.29 yr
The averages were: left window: 206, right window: 170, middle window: 163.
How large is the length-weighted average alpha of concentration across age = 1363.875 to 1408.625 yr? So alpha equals 159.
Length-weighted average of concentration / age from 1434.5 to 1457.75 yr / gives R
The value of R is 163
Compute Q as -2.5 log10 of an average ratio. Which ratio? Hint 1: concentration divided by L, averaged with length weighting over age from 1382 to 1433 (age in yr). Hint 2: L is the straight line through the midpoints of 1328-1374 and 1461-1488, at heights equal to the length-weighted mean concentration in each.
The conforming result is -0.11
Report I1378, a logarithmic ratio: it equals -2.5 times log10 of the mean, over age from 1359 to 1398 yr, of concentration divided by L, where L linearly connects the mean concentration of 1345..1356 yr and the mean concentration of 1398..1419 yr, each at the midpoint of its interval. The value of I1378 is 0.16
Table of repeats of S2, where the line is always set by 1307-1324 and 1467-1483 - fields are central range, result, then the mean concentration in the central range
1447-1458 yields 0.95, 162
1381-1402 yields 2.01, 180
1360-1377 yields 7.54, 115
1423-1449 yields 2.70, 164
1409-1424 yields 1.29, 174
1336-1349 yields 2.47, 175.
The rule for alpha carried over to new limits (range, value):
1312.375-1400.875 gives 171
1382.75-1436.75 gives 175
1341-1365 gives 147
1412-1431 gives 171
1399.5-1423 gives 176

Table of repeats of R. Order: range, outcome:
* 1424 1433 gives 166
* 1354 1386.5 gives 133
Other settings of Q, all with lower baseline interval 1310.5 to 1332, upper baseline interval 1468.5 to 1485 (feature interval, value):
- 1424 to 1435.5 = 0.119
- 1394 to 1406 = 0.094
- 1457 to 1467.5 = 0.070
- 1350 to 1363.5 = 0.493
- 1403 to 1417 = 0.096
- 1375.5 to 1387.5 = 0.205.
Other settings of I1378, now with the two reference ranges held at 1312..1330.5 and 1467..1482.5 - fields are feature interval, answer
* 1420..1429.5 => 0.11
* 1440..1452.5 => 0.12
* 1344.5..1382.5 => 0.45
